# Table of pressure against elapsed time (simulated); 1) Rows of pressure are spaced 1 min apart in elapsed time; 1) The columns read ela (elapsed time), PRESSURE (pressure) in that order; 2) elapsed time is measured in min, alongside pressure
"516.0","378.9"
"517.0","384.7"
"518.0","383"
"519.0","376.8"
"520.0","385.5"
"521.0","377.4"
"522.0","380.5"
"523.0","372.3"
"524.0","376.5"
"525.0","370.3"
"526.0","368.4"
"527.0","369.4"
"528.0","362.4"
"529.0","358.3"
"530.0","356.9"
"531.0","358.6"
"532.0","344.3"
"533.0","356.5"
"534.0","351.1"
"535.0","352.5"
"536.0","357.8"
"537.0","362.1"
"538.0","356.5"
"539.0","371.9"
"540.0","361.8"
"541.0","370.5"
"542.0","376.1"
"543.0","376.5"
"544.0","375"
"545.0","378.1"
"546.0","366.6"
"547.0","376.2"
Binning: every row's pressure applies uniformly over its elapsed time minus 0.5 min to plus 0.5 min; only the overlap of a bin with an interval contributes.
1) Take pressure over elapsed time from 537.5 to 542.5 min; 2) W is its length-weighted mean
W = 367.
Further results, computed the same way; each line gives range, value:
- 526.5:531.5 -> 361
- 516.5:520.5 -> 382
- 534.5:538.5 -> 357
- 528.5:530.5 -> 358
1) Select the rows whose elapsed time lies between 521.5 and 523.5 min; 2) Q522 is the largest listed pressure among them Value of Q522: 380.5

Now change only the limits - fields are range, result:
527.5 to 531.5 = 362.4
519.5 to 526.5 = 385.5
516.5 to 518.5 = 384.7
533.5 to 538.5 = 362.1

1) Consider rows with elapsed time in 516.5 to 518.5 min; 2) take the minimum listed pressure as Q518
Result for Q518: 383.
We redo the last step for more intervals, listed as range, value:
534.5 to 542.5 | 352.5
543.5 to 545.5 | 375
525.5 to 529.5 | 358.3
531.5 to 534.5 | 344.3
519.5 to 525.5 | 370.3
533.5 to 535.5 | 351.1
